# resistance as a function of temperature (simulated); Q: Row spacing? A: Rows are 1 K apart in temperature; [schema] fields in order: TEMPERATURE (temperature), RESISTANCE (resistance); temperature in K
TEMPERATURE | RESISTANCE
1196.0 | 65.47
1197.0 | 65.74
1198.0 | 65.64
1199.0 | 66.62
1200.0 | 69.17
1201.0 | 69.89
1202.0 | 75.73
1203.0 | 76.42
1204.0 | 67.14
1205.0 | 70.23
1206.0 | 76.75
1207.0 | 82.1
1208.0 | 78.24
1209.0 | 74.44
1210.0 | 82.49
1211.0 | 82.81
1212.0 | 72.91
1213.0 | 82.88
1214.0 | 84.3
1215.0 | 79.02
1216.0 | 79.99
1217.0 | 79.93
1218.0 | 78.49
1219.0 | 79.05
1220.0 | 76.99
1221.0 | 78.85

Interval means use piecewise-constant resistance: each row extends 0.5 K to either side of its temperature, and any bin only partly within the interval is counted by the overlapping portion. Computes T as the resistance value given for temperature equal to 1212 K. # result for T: 72.91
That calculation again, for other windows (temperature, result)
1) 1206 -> 76.75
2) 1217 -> 79.93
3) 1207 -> 82.1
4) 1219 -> 79.05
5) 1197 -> 65.74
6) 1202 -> 75.73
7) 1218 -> 78.49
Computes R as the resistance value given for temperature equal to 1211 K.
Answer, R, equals 82.81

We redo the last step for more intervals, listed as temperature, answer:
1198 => 65.64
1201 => 69.89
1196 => 65.47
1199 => 66.62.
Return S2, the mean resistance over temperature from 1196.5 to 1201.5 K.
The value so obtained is 67.4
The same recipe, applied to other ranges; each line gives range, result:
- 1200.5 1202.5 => 72.8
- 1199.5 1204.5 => 71.7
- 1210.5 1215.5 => 80.4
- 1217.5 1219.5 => 78.8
